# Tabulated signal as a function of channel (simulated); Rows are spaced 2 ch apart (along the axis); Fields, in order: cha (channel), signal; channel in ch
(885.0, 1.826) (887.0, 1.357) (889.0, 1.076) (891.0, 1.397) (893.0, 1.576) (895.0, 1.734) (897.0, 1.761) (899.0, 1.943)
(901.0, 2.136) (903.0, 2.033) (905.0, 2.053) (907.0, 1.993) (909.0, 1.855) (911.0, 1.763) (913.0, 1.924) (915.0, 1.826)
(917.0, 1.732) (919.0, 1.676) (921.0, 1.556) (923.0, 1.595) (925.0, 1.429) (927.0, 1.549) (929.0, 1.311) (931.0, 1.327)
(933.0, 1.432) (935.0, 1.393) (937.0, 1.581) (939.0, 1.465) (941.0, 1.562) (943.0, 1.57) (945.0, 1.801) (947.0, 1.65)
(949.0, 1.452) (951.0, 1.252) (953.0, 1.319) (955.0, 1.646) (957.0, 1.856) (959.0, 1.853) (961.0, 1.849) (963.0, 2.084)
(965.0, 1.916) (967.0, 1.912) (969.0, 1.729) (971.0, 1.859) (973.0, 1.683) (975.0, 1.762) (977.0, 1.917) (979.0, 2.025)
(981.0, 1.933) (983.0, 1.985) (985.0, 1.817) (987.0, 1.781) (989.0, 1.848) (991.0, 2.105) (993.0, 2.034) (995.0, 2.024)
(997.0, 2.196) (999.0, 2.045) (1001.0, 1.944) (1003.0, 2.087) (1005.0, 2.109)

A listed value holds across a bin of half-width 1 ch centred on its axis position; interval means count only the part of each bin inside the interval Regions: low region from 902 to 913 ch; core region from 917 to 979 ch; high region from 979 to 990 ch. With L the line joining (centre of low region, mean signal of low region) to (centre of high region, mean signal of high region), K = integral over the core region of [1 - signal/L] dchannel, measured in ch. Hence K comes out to 8.7 ch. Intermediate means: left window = 1.94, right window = 1.89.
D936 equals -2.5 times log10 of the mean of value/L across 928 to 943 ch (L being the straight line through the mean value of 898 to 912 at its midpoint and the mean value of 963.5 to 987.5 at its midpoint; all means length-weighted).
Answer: 0.309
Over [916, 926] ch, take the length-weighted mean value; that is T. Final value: 1.6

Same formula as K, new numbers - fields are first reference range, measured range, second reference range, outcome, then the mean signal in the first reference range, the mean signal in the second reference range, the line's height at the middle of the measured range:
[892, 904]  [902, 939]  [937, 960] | 1.7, 1.86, 1.58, 1.74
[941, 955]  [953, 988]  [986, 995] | -2.0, 1.52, 1.95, 1.75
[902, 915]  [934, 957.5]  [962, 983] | 4.5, 1.93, 1.89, 1.9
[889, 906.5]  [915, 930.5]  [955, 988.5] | 2.2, 1.79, 1.87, 1.82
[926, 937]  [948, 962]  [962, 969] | 1.4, 1.42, 1.94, 1.78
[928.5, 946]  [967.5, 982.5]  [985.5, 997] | -0.2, 1.5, 1.97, 1.83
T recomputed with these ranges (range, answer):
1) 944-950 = 1.63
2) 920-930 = 1.49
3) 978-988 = 1.91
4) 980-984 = 1.96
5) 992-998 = 2.08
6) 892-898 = 1.69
